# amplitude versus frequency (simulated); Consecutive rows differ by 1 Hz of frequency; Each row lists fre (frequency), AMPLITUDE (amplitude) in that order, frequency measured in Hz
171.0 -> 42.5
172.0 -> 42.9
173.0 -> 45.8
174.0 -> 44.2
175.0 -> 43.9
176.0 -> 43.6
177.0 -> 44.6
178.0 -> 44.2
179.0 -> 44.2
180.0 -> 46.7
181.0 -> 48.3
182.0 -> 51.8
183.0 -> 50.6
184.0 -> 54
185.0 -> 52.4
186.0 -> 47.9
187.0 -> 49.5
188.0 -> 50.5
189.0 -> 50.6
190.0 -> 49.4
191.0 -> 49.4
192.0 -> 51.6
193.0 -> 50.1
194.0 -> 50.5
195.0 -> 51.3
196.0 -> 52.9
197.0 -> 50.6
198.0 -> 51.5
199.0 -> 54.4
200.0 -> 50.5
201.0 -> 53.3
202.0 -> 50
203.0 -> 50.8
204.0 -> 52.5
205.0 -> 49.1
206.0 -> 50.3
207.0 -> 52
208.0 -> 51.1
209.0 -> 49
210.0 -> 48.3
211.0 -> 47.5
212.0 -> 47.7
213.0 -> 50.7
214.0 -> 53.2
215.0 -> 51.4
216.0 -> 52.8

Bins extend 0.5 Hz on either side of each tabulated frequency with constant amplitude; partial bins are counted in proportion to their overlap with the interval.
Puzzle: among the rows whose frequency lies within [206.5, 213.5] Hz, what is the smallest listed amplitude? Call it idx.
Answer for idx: 47.5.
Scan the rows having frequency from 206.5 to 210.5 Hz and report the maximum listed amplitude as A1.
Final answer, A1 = 52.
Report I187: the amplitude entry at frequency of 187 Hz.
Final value 49.5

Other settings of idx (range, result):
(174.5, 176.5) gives 43.6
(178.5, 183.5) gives 44.2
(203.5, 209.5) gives 49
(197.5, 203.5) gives 50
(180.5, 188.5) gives 47.9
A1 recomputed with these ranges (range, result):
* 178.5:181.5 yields 48.3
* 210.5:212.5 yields 47.7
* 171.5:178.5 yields 45.8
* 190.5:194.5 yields 51.6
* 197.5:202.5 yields 54.4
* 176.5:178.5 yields 44.6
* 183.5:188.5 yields 54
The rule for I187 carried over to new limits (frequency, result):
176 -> 43.6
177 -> 44.6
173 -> 45.8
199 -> 54.4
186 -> 47.9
